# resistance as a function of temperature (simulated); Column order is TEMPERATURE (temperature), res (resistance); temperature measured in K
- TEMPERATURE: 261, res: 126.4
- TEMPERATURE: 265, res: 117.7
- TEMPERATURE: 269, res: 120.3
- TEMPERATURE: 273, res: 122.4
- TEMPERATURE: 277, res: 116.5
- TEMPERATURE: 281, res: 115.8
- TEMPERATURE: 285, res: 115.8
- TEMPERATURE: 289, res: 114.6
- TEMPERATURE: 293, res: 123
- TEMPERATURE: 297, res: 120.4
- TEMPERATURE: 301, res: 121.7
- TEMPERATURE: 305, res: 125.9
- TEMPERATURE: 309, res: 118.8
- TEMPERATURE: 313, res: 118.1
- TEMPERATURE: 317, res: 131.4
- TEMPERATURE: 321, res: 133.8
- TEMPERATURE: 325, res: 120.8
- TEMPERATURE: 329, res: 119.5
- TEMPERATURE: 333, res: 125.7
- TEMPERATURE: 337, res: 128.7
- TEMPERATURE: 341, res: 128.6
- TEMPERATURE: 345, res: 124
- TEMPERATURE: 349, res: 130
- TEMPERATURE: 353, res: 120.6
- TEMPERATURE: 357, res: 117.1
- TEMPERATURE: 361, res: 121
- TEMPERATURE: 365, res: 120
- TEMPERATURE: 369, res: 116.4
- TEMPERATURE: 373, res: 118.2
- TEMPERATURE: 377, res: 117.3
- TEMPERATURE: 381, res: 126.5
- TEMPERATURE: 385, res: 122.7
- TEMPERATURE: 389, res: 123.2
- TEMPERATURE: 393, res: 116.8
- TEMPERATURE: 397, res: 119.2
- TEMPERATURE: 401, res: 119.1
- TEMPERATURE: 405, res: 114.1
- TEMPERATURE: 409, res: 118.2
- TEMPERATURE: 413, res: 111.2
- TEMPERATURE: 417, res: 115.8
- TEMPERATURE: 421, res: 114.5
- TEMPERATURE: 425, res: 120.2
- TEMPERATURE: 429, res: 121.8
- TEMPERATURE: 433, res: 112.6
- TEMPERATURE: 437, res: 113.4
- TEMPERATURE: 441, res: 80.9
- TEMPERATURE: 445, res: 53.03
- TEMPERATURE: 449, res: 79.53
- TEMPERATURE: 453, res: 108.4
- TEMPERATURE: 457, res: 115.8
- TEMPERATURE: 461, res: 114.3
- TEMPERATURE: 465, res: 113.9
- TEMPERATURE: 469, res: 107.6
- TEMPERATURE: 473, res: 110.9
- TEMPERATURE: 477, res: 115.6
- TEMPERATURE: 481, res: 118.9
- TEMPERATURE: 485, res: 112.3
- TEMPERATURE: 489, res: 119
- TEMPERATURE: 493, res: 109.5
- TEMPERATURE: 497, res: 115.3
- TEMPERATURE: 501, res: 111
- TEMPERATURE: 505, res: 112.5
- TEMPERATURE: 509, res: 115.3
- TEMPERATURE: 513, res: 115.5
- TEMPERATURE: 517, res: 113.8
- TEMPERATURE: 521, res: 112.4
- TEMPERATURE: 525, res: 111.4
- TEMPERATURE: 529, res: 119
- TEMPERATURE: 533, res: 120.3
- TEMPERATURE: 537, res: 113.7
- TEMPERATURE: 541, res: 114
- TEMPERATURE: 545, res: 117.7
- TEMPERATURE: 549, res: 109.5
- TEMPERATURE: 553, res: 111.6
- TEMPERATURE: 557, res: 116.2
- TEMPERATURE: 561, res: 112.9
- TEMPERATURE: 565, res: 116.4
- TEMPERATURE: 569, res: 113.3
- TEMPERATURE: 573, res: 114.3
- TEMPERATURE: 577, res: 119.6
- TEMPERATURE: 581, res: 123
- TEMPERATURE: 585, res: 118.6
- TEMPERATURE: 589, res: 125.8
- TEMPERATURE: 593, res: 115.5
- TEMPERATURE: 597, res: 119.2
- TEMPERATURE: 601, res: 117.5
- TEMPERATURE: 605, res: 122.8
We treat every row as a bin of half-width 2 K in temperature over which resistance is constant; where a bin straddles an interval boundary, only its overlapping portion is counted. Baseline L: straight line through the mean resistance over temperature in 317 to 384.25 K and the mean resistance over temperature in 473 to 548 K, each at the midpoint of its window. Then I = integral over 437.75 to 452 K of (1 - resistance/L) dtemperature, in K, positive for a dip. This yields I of 4.9 K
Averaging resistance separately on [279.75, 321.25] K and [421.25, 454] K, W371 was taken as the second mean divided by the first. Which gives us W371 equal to 0.8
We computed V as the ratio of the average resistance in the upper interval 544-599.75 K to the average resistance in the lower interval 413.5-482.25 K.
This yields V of 1.09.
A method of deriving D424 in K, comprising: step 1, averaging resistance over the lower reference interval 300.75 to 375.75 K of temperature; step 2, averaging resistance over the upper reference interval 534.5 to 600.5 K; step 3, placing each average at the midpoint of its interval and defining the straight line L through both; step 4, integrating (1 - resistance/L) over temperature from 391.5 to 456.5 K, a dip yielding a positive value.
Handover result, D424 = 7.1 K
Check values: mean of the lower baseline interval 123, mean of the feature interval 108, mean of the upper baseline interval 116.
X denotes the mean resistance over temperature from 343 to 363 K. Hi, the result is 123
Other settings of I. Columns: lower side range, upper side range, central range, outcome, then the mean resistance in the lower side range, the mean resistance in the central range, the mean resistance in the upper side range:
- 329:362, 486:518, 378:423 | 0.89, 124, 118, 114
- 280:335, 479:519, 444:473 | 3.64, 122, 101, 114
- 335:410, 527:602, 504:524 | 0.69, 121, 114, 117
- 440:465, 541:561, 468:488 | -2.90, 94.2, 114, 114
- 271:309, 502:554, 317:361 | -2.43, 120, 125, 114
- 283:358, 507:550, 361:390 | 0.10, 123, 121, 115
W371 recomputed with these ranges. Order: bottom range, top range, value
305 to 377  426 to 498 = 0.87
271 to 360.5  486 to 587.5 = 0.94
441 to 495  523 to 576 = 1.09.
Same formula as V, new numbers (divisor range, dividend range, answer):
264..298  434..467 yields 0.83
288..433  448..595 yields 0.94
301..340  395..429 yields 0.94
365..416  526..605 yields 0.99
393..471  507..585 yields 1.06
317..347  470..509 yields 0.90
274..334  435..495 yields 0.86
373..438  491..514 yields 0.96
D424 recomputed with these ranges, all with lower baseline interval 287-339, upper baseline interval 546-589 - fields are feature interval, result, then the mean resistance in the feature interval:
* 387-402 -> 0.2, 120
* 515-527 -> 0.5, 113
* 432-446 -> 3.4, 91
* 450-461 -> 0.9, 110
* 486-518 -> 1.1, 114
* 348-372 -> 0.3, 120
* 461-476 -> 0.9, 112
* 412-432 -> 0.6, 117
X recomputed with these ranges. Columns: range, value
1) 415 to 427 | 117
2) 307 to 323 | 126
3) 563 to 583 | 117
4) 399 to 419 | 116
